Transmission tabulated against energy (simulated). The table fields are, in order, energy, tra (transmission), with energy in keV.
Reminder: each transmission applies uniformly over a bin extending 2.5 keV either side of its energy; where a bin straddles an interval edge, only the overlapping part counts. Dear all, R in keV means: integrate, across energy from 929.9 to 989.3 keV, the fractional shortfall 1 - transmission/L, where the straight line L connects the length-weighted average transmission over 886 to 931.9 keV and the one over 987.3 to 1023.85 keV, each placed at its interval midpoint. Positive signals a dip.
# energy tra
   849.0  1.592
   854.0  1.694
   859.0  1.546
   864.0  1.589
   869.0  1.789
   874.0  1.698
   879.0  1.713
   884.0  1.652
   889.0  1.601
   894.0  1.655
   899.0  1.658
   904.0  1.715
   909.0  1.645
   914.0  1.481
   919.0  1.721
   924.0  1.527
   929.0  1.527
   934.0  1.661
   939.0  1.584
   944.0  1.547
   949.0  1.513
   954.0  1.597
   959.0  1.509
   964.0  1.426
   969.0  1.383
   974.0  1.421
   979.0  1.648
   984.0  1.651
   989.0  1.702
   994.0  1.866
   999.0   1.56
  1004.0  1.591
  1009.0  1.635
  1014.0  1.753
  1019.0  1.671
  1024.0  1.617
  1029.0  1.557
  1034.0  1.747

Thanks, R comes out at 3.6 keV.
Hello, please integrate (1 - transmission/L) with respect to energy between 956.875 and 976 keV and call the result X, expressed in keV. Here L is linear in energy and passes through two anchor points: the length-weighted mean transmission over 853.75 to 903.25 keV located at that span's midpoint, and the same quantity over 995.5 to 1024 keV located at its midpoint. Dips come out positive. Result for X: 2.5 keV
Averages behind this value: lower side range 1.66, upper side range 1.65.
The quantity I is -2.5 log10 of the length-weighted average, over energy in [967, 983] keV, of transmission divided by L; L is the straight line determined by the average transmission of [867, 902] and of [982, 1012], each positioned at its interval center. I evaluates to 0.12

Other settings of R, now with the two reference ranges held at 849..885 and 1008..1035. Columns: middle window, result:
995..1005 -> 0.3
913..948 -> 1.7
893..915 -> 0.3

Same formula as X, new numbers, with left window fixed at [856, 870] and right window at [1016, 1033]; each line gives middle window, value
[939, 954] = 0.7 keV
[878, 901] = -0.3 keV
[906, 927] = 0.4 keV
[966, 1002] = 0.6 keV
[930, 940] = 0.1 keV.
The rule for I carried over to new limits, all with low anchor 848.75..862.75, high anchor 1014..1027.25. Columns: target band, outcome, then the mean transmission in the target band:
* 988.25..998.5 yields -0.07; 1.75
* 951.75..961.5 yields 0.06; 1.55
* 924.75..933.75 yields 0.05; 1.56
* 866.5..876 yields -0.08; 1.75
